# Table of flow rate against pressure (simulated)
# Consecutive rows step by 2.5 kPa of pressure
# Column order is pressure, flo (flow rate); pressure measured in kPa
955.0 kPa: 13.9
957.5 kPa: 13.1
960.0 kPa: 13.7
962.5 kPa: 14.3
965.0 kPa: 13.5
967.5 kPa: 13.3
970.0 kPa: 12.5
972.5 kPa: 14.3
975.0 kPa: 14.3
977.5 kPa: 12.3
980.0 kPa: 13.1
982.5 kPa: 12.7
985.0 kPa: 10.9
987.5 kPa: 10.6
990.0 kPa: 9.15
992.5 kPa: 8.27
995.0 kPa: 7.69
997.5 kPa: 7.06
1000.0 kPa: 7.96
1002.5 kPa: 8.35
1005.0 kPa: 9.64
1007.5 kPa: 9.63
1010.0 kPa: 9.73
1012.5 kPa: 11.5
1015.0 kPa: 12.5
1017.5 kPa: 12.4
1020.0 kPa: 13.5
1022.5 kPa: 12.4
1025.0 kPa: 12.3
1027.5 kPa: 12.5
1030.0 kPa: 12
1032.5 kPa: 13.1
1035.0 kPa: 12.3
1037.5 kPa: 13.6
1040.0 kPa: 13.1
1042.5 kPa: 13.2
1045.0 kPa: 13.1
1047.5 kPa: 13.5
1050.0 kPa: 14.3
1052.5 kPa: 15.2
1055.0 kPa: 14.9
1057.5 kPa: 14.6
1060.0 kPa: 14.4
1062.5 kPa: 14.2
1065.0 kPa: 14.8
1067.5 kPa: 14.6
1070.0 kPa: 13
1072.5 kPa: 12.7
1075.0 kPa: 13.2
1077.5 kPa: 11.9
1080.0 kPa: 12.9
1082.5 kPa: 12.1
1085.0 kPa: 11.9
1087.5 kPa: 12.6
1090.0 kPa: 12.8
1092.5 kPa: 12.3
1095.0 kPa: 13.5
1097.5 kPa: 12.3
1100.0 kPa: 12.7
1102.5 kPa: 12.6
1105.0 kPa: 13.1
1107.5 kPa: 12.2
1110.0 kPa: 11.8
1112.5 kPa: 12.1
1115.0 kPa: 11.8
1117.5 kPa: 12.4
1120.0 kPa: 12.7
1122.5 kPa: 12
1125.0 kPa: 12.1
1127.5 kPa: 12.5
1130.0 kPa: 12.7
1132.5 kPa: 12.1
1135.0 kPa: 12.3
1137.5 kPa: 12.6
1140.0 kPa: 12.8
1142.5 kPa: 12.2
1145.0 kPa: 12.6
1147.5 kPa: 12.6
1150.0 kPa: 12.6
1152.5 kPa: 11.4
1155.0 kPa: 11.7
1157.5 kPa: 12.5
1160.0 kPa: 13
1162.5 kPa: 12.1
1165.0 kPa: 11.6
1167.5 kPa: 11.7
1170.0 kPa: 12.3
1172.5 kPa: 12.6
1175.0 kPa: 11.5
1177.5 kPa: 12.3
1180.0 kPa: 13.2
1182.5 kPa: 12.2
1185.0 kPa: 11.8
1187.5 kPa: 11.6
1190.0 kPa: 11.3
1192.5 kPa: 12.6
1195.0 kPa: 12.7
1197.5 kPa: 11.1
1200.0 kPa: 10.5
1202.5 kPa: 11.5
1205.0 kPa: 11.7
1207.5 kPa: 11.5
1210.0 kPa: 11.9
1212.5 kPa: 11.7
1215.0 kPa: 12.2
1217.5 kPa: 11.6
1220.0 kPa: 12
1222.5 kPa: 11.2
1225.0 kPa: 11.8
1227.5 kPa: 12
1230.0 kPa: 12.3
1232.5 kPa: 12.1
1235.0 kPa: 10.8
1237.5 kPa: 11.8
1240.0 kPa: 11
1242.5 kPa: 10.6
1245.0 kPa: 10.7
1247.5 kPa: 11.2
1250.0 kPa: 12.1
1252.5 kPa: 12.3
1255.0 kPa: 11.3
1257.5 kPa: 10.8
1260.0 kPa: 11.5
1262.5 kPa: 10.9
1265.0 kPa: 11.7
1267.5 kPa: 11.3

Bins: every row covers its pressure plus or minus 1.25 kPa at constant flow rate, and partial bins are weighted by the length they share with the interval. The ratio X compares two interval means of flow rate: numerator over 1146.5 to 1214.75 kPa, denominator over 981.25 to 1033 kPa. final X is 1.1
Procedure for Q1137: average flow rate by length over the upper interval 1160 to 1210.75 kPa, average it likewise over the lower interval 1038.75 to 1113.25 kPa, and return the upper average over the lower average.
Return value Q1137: 0.90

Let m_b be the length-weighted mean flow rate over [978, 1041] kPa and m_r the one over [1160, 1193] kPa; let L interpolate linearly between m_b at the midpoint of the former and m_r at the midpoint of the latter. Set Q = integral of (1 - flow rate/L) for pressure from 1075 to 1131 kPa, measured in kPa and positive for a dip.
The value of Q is -3.8 kPa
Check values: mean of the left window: 11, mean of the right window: 12.1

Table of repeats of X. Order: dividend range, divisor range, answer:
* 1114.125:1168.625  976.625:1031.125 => 1.15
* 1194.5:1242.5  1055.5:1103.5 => 0.88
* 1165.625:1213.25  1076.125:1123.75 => 0.96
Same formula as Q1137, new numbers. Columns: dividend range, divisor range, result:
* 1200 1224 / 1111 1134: 0.95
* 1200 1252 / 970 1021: 1.07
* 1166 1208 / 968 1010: 1.13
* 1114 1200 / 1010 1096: 0.93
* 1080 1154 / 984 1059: 1.06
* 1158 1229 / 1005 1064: 0.92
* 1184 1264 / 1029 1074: 0.84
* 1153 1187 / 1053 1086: 0.90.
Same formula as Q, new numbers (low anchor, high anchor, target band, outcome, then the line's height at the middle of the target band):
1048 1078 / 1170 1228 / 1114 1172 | 2.1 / 12.7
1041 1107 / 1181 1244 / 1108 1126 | 0.9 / 12.8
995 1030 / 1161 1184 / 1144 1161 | -0.5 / 12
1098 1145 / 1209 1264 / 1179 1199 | -0.2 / 11.9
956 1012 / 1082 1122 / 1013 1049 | -3.4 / 11.7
